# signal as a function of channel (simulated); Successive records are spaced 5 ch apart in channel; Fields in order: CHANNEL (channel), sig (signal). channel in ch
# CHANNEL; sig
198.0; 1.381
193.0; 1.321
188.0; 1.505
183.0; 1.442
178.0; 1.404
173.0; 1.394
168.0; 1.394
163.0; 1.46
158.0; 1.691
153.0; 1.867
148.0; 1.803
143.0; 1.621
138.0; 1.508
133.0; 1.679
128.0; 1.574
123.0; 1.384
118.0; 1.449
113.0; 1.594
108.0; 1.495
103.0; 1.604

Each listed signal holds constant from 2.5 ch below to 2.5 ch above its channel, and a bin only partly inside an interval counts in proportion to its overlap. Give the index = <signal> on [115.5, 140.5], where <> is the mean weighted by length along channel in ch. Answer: 1.52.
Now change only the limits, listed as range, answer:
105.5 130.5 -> 1.5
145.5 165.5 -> 1.71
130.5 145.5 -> 1.6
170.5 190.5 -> 1.44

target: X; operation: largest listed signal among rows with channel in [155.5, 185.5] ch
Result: 1.691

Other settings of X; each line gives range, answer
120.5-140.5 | 1.679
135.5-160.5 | 1.867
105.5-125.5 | 1.594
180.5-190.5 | 1.505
